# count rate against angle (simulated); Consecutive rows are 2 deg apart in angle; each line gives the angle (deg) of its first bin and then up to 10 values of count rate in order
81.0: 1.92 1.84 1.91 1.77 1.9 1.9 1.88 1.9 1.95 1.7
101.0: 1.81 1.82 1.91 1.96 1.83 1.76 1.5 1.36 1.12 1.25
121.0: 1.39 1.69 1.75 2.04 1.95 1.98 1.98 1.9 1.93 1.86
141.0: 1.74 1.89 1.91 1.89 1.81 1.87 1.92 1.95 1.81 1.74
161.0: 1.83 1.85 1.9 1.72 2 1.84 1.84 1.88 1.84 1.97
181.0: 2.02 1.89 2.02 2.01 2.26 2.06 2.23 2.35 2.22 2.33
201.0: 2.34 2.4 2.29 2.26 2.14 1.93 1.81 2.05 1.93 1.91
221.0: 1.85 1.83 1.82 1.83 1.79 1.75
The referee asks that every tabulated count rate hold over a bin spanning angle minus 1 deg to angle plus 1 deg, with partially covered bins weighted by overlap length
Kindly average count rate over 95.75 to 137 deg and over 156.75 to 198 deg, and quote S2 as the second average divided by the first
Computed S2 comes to 1.13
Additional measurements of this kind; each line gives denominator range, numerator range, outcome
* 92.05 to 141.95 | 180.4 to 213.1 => 1.23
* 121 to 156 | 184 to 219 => 1.15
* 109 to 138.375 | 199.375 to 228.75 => 1.20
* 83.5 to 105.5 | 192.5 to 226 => 1.13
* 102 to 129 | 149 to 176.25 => 1.12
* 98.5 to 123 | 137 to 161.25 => 1.15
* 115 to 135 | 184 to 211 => 1.32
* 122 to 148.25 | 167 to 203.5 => 1.10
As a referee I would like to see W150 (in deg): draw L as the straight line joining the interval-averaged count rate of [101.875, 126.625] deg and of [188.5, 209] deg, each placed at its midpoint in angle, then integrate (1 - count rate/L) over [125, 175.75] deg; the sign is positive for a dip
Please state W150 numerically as 0.32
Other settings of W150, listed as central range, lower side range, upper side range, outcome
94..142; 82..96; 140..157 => 3.0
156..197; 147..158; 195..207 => 2.6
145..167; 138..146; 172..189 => 0.4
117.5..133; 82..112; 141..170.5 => 1.2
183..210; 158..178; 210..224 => -4.8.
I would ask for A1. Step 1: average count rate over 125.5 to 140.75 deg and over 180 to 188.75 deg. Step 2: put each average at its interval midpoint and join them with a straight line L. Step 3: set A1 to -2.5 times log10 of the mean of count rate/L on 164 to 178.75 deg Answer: 0.07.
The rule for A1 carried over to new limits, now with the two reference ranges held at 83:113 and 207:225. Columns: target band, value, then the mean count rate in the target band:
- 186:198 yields -0.14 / 2.19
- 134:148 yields 0.00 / 1.87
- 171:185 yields 0.00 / 1.91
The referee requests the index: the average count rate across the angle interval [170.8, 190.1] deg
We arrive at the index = 1.96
